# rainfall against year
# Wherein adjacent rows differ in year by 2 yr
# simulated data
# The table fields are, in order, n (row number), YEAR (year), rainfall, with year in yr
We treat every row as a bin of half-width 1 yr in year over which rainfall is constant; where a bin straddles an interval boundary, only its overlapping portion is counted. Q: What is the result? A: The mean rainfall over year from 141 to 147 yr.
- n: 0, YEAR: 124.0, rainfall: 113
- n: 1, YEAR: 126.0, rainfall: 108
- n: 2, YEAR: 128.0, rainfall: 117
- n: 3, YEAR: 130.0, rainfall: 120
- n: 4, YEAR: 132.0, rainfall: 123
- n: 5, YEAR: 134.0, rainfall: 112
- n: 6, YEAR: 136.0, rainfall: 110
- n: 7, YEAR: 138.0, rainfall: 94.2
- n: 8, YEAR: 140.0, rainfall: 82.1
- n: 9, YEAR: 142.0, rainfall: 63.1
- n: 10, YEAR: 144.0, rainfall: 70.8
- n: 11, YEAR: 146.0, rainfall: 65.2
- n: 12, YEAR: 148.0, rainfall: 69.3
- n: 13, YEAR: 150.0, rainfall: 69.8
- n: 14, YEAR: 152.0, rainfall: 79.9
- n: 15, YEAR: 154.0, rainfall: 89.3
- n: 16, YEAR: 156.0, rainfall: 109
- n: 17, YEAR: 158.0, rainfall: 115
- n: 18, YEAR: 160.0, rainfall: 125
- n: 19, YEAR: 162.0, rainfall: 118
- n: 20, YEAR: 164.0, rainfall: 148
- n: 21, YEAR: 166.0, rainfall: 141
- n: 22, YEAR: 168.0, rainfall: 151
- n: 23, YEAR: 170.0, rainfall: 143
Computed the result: 66.4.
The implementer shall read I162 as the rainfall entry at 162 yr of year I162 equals 118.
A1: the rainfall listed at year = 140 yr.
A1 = 82.1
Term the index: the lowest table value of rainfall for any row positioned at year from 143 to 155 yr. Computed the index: 65.2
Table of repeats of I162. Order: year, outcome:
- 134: 112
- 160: 125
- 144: 70.8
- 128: 117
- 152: 79.9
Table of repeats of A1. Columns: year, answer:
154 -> 89.3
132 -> 123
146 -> 65.2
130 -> 120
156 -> 109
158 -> 115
